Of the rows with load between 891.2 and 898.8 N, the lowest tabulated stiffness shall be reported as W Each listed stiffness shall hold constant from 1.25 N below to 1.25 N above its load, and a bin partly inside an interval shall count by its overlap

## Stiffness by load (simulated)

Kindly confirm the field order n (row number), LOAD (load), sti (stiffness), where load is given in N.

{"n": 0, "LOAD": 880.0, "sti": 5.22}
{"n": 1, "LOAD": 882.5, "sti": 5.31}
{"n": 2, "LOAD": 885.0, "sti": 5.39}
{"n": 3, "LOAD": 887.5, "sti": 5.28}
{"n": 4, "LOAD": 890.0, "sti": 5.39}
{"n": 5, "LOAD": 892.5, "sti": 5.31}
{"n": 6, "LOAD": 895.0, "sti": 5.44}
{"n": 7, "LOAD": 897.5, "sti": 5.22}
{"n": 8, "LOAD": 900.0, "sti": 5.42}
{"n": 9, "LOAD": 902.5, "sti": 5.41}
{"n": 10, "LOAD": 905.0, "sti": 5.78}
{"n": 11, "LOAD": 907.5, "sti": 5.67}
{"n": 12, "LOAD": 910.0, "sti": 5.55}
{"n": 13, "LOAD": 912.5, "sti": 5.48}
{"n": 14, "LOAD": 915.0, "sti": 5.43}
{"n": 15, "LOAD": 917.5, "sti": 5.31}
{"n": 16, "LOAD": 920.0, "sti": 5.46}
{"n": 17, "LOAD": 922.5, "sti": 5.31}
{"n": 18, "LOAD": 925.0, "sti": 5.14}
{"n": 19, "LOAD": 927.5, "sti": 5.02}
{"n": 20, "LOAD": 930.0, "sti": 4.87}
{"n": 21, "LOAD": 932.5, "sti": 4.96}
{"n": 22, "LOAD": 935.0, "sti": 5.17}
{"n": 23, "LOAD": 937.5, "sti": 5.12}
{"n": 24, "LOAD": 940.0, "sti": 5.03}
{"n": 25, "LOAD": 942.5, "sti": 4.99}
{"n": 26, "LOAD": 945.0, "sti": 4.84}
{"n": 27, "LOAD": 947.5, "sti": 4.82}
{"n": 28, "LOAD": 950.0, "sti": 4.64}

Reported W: 5.22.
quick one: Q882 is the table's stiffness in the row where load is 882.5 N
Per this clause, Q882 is 5.31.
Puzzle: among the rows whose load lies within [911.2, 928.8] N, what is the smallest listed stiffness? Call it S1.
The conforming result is 5.02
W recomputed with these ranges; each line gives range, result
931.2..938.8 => 4.96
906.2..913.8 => 5.48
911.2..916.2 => 5.43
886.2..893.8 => 5.28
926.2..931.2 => 4.87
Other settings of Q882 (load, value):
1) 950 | 4.64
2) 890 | 5.39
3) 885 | 5.39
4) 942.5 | 4.99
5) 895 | 5.44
